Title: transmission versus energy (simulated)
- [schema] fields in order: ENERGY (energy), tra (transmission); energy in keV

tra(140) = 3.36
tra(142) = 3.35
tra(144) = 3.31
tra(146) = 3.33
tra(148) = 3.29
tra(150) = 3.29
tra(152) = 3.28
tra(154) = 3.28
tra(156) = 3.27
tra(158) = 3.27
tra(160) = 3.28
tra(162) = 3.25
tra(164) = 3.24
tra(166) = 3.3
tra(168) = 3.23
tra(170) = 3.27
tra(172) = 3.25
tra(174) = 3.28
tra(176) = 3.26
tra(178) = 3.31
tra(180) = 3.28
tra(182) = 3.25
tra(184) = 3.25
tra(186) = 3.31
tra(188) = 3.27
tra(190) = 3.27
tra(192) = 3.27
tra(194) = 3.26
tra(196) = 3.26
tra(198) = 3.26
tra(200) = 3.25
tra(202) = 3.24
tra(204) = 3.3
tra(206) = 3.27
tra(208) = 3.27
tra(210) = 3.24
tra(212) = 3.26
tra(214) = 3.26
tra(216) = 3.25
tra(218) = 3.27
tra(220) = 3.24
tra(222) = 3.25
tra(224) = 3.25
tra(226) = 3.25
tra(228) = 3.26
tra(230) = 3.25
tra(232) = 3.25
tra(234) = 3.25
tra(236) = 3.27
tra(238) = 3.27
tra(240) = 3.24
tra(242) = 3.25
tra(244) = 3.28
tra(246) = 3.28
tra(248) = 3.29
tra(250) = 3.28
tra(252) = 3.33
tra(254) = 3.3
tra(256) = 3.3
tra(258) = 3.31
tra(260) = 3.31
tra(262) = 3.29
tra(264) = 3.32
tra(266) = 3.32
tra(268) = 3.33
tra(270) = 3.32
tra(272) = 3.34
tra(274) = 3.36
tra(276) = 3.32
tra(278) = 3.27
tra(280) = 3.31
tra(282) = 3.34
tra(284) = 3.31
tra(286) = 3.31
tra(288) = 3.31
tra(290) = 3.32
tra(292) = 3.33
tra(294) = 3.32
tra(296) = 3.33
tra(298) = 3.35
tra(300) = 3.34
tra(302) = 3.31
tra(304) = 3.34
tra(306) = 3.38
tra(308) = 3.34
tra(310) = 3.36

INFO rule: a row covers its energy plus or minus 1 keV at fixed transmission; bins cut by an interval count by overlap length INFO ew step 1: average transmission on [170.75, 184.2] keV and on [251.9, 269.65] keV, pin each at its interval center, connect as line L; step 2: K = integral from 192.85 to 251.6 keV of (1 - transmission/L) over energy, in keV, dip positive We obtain 0.6 keV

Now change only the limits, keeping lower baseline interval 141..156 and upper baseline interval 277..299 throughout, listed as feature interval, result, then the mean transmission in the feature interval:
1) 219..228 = 0.2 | 3.25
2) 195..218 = 0.3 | 3.26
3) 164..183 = 0.2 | 3.27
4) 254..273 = 0.0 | 3.31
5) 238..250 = 0.2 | 3.27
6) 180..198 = 0.2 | 3.27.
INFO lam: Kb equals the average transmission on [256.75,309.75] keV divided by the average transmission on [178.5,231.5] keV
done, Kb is 1.02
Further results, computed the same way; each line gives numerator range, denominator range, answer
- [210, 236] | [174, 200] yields 0.99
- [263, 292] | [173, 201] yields 1.02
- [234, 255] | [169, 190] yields 1.00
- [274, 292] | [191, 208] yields 1.02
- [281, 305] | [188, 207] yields 1.02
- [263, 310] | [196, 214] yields 1.02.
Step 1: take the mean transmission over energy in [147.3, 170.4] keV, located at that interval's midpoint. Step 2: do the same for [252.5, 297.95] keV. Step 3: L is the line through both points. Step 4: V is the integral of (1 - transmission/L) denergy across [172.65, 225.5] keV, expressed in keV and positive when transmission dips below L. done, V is 0.4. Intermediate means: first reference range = 3.27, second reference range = 3.32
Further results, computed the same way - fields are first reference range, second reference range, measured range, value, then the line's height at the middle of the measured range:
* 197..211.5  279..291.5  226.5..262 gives 0.1 keV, 3.29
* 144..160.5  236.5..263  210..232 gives 0.2 keV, 3.29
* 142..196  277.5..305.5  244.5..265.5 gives 0.0 keV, 3.31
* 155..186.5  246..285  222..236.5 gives 0.2 keV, 3.3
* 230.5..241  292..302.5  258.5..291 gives -0.1 keV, 3.3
